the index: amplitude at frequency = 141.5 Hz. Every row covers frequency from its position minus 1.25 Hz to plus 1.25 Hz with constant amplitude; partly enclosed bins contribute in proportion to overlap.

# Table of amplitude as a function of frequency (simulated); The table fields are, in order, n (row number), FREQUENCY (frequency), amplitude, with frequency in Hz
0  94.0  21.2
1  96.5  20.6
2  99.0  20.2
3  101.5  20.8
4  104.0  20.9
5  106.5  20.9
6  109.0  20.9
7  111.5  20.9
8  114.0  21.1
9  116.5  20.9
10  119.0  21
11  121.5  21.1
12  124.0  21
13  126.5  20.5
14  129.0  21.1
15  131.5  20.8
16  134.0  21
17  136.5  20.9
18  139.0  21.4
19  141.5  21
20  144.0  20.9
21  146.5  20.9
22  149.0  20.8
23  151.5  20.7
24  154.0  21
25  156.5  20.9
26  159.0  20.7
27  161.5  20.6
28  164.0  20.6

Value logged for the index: 21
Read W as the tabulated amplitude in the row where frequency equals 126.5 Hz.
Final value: 20.5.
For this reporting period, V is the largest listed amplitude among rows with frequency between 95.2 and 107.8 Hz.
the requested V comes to 20.9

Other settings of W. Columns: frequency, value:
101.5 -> 20.8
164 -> 20.6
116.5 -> 20.9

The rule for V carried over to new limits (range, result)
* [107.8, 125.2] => 21.1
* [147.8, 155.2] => 21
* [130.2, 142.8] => 21.4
